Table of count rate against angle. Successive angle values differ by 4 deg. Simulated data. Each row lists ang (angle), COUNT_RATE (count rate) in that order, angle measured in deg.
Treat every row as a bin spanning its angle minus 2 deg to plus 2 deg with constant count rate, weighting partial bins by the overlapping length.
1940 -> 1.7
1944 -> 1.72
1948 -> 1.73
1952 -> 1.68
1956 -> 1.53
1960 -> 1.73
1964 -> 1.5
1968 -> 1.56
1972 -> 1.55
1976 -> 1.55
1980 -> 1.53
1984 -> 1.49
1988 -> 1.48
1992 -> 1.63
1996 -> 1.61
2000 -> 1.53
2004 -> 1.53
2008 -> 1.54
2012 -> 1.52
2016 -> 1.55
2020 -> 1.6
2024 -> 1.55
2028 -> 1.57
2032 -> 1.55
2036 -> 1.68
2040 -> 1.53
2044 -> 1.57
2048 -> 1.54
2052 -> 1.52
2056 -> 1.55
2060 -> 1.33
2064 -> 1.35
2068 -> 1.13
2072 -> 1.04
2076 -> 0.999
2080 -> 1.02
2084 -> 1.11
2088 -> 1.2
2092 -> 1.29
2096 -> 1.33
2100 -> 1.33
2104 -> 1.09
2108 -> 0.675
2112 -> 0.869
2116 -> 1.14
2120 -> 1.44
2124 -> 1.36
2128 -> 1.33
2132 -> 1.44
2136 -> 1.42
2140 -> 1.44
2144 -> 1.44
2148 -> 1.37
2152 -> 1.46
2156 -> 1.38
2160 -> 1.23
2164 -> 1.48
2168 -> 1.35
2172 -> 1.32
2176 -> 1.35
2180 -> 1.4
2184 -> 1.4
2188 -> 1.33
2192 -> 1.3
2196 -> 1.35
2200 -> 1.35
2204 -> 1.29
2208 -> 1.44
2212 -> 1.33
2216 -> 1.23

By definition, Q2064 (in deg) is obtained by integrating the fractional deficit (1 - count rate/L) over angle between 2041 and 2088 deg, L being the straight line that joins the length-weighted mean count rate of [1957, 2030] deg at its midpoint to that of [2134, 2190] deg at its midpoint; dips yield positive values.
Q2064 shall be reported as 6.2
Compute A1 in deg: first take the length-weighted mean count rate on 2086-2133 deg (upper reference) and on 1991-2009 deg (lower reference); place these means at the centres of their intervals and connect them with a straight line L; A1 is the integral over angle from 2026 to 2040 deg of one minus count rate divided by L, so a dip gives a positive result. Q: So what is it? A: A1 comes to -1.3 deg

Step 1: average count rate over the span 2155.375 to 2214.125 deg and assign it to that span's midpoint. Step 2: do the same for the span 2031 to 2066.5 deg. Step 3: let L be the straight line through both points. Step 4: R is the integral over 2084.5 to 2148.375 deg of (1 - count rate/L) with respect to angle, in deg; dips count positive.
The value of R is 7.79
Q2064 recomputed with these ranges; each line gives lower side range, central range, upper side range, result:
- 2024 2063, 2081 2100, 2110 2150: 2.5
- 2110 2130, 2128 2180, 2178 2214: -4.2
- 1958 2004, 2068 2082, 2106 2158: 3.6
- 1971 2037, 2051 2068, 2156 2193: 1.1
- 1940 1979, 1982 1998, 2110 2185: 0.2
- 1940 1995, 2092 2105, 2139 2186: 1.7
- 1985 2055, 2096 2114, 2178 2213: 5.3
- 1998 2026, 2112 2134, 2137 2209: 1.9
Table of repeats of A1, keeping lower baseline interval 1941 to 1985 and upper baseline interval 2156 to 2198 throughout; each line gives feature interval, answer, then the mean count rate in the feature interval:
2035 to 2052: -0.66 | 1.57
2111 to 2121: 1.93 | 1.15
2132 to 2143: -0.27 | 1.43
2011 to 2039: -0.83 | 1.57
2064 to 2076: 2.95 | 1.11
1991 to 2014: -0.01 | 1.56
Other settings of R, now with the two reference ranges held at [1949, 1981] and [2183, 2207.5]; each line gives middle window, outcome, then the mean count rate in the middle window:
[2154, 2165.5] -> 0.2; 1.36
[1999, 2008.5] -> 0.1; 1.53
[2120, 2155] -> -0.2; 1.41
